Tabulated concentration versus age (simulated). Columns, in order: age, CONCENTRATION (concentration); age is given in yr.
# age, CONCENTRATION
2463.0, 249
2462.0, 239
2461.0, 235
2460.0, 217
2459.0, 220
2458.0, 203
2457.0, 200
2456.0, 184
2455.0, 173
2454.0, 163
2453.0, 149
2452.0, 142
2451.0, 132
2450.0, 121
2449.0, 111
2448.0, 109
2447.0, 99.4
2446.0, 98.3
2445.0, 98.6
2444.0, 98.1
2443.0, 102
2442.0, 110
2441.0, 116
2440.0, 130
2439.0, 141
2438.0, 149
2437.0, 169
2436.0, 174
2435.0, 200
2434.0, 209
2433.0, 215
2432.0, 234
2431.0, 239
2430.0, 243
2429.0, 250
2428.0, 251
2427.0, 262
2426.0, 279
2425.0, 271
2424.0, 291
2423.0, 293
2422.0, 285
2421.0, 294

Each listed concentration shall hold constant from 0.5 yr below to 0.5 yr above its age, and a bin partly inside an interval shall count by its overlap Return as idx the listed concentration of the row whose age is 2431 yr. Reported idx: 239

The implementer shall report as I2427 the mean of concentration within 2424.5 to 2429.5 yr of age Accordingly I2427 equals 263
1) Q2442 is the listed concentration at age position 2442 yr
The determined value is 110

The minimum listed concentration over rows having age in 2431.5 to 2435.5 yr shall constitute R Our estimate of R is 200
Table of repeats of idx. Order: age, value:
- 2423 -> 293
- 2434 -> 209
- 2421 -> 294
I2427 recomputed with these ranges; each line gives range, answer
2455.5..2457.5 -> 192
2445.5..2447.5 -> 98.8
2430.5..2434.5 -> 224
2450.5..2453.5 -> 141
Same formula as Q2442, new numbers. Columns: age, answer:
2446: 98.3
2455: 173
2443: 102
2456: 184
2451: 132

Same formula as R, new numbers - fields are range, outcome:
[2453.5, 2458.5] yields 163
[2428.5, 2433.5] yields 215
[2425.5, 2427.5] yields 262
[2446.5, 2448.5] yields 99.4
